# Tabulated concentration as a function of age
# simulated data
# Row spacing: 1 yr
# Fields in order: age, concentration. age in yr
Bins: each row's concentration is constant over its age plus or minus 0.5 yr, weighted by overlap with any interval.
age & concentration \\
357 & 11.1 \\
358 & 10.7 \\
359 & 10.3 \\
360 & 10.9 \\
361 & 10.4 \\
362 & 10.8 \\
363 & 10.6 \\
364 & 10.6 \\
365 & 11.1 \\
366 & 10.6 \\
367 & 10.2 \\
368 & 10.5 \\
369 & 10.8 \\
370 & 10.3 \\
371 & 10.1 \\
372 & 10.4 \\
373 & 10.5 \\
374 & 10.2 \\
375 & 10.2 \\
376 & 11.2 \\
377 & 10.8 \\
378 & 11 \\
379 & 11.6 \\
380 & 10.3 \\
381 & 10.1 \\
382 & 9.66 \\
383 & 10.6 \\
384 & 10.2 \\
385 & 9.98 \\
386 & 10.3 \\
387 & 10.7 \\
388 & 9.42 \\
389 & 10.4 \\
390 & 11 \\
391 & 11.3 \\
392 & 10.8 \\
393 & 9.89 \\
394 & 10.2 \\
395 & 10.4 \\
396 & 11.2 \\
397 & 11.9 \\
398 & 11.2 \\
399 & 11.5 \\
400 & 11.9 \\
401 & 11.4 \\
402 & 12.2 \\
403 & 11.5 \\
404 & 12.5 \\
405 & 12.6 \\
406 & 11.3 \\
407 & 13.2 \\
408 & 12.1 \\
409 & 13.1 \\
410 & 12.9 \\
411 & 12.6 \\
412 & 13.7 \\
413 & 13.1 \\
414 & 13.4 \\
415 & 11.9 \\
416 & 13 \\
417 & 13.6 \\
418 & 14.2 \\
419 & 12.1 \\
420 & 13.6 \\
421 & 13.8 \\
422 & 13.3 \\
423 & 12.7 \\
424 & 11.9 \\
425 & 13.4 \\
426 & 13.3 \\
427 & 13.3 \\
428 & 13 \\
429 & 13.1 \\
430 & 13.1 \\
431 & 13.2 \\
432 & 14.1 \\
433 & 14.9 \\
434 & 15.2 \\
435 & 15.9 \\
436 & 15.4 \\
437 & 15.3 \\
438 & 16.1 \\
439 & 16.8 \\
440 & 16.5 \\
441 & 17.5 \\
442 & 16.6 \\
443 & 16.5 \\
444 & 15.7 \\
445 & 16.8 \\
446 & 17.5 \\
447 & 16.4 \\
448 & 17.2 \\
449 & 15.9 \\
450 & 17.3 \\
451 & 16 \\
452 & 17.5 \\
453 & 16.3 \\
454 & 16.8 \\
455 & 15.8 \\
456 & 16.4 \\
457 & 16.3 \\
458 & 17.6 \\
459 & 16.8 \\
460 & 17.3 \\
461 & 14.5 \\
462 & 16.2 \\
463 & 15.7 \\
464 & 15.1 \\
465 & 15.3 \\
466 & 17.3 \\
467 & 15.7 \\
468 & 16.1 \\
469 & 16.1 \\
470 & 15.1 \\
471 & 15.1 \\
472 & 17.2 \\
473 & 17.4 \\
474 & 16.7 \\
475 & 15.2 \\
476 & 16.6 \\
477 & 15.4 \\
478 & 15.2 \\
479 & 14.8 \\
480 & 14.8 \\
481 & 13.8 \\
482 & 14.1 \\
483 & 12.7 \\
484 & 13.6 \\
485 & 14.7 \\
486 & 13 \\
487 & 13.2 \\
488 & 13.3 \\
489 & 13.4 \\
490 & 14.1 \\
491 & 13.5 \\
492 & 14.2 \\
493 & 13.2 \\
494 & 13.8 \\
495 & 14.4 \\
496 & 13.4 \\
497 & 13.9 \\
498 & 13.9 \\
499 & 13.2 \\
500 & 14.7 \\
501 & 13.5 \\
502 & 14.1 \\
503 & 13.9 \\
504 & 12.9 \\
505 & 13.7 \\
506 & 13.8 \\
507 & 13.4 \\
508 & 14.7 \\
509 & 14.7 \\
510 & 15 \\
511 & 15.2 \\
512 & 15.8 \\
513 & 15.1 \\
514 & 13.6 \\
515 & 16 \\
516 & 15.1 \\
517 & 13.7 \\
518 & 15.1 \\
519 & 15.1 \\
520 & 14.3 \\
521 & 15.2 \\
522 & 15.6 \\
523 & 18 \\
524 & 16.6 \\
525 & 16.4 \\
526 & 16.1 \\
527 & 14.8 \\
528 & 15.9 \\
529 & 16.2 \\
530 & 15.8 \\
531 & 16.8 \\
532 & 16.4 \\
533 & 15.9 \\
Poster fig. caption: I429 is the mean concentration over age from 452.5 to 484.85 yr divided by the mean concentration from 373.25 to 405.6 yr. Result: 1.44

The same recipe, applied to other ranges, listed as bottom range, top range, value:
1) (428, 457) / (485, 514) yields 0.88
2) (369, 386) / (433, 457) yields 1.57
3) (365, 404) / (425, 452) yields 1.44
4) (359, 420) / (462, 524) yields 1.31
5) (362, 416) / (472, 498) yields 1.29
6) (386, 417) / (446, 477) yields 1.39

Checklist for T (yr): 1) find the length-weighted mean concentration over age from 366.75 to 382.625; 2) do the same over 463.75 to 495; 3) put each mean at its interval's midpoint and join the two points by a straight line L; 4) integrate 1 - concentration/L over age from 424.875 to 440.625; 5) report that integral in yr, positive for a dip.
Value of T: -2.1 yr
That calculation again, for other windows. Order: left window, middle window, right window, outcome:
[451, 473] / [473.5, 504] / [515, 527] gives 3.44 yr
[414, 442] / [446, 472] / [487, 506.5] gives -4.36 yr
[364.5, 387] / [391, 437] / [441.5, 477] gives 1.55 yr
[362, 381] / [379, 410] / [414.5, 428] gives 1.67 yr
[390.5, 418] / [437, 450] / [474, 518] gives -3.62 yr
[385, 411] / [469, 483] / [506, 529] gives -1.53 yr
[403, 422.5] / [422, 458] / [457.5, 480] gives -2.45 yr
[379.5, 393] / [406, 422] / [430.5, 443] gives 0.27 yr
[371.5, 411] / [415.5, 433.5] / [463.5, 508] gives -1.49 yr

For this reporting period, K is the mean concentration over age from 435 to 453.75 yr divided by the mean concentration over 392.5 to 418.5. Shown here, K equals 1.36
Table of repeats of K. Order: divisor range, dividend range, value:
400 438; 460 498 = 1.12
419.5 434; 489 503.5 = 1.03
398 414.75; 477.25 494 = 1.12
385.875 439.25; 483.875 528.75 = 1.14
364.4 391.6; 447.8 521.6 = 1.43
